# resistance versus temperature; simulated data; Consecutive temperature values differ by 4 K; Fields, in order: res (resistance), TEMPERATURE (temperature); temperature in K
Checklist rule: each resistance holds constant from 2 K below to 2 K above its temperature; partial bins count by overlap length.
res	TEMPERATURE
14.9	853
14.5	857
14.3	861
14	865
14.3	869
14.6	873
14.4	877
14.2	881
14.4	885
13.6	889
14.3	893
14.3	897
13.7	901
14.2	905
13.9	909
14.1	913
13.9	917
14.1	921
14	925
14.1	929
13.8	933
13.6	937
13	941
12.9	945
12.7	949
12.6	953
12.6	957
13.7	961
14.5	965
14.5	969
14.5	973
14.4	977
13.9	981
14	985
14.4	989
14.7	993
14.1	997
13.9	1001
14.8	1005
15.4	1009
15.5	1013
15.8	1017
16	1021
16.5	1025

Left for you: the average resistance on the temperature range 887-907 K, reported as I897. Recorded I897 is 14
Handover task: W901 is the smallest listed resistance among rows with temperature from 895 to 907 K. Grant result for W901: 13.7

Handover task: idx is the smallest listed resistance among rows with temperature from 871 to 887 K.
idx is 14.2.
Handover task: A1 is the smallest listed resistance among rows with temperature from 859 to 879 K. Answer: 14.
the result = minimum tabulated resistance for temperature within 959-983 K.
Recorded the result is 13.7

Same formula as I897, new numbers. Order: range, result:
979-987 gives 13.9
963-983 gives 14.4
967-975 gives 14.5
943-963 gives 12.9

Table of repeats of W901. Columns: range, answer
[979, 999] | 13.9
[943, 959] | 12.6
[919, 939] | 13.6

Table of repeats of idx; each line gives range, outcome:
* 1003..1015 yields 14.8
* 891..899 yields 14.3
